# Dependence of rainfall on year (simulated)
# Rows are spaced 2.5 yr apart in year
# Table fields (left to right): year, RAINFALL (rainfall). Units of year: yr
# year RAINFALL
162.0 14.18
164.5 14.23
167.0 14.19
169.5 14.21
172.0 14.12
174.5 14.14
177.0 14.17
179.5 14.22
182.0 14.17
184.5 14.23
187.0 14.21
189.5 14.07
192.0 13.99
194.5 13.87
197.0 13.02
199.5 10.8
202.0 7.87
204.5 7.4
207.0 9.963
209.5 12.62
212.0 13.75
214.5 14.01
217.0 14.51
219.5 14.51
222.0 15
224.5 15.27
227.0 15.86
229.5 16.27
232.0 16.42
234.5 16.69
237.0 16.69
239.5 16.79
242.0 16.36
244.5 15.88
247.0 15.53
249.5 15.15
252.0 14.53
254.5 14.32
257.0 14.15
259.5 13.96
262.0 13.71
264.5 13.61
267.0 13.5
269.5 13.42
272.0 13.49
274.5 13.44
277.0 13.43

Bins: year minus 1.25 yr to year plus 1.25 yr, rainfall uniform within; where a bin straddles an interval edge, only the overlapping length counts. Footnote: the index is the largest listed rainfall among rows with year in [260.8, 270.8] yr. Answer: 13.71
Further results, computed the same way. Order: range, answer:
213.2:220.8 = 14.51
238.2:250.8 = 16.79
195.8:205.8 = 13.02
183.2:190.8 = 14.23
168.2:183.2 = 14.22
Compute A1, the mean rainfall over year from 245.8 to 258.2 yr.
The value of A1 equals 14.7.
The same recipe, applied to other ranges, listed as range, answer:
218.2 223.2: 14.8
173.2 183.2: 14.2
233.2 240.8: 16.7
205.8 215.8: 12.6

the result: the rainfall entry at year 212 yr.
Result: 13.75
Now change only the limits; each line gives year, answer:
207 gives 9.963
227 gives 15.86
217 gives 14.51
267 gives 13.5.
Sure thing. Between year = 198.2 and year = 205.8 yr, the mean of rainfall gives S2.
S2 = 8.73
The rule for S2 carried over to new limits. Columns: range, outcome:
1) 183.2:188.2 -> 14.2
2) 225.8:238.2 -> 16.4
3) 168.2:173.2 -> 14.2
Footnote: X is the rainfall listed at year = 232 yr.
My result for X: 16.42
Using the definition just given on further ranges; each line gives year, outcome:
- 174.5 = 14.14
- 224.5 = 15.27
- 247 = 15.53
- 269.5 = 13.42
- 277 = 13.43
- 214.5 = 14.01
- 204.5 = 7.4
